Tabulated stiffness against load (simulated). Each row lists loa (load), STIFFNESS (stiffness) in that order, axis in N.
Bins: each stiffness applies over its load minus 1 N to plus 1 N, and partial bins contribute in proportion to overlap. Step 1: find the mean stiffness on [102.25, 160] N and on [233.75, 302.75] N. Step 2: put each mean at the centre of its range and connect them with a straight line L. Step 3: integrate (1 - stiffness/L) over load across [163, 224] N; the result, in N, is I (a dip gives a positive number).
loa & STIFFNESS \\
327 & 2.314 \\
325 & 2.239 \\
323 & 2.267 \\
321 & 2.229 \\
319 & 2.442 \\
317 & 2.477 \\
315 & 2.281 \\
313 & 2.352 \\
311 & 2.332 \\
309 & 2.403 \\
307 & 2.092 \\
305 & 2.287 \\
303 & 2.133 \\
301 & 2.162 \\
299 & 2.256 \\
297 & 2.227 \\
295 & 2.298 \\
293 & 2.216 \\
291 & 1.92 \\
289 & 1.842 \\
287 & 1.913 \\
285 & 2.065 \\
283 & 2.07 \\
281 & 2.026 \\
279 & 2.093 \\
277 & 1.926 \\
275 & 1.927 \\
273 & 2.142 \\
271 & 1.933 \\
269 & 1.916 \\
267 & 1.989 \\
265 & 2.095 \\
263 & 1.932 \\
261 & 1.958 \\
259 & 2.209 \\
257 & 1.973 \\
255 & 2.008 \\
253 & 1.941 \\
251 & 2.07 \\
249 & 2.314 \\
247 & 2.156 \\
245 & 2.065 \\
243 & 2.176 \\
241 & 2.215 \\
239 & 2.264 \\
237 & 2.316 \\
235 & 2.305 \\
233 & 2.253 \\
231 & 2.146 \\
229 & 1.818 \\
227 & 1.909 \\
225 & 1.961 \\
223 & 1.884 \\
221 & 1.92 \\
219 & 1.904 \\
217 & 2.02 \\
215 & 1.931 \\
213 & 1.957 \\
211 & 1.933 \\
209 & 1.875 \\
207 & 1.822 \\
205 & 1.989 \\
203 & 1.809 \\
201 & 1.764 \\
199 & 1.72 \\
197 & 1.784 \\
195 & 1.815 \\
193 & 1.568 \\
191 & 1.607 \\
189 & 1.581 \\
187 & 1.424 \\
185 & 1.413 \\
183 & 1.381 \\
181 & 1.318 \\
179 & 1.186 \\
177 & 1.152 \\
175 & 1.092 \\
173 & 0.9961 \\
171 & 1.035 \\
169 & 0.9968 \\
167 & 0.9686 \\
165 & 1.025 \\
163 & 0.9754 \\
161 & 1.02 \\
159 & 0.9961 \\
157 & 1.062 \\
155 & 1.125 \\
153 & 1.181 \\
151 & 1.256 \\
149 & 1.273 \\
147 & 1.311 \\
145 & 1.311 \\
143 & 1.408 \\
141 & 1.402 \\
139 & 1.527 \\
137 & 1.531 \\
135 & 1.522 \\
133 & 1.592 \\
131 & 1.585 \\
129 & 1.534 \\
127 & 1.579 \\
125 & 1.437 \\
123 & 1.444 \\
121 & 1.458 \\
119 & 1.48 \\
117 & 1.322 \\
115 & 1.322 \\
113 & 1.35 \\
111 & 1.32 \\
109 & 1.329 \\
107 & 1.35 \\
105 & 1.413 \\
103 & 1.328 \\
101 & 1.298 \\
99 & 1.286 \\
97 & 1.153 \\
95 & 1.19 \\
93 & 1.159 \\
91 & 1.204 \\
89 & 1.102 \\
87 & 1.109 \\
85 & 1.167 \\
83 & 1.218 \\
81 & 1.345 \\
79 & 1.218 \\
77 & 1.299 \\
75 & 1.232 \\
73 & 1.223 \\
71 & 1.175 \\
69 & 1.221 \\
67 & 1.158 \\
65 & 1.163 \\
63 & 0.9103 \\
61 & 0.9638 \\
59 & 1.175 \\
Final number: 5.7 N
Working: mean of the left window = 1.37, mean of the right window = 2.09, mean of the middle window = 1.55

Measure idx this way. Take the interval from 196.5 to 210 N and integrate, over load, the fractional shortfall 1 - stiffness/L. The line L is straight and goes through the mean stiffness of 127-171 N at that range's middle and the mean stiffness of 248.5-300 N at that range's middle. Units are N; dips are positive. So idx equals -1.8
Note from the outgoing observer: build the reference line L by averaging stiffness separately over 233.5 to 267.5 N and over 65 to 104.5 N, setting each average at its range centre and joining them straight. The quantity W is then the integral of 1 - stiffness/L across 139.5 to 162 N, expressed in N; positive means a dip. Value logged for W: 5.0 N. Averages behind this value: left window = 1.22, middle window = 1.22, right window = 2.12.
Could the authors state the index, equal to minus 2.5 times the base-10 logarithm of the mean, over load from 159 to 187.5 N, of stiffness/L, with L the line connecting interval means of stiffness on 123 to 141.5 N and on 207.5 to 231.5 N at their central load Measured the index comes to 0.45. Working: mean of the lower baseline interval 1.52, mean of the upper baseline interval 1.93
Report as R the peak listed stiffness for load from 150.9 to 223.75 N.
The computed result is 2.02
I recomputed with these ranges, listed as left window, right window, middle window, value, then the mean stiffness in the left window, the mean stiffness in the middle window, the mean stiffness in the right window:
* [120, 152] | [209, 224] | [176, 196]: 3.51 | 1.45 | 1.44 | 1.93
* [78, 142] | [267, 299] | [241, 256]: -1.65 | 1.35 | 2.11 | 2.04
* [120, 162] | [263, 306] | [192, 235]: -4.66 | 1.36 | 1.9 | 2.07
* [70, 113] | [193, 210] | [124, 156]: 1.65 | 1.25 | 1.41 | 1.81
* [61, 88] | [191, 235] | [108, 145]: 0.00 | 1.18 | 1.45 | 1.9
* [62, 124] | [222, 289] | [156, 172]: 5.94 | 1.26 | 1.01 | 2.06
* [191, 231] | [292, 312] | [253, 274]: 0.69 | 1.86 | 2.01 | 2.24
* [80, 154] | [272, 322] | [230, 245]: -2.65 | 1.35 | 2.23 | 2.16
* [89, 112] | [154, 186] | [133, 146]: -3.11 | 1.27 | 1.46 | 1.11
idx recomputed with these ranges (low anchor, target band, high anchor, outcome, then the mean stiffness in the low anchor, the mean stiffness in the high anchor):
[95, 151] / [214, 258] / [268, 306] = -4.9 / 1.4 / 2.07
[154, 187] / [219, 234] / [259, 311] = -3.7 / 1.12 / 2.08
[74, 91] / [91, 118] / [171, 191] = -1.4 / 1.21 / 1.29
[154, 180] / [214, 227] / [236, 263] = -1.4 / 1.05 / 2.12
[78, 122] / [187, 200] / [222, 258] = 1.2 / 1.28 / 2.1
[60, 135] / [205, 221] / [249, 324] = -1.1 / 1.29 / 2.12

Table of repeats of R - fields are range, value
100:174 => 1.592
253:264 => 2.209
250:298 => 2.298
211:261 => 2.316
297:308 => 2.287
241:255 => 2.314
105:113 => 1.413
